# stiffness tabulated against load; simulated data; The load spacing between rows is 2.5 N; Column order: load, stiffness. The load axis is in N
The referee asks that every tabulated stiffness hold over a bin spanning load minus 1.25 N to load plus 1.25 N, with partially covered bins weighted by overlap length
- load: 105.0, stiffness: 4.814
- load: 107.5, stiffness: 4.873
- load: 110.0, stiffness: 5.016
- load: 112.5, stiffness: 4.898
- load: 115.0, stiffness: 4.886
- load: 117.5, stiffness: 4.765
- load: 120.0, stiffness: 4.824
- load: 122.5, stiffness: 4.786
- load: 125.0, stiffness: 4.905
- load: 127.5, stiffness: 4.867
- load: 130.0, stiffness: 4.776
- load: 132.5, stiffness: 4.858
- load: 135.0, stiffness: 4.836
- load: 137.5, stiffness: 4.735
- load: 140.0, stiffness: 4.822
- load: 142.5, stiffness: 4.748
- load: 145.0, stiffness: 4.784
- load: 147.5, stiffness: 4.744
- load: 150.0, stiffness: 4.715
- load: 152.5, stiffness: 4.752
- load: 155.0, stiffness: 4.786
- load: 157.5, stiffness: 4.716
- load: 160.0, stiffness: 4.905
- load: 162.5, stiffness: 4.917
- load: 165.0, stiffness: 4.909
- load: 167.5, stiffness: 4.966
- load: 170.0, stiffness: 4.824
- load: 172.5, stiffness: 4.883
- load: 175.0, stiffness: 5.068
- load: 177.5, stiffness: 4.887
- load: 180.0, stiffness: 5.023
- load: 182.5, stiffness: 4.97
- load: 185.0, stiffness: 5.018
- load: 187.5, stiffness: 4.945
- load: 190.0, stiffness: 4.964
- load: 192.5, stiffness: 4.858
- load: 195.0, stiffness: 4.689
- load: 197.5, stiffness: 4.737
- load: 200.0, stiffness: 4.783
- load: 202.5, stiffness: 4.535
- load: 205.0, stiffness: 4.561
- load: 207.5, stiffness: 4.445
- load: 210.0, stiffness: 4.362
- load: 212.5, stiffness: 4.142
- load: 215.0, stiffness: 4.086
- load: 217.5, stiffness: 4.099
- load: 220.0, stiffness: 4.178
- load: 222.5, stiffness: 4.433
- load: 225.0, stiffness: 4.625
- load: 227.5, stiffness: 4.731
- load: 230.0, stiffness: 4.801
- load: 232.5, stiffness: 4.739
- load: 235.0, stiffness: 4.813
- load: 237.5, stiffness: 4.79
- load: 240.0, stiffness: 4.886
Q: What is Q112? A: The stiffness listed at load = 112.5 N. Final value 4.898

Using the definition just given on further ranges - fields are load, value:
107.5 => 4.873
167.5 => 4.966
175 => 5.068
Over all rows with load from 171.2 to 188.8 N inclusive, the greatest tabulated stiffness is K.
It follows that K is 5.068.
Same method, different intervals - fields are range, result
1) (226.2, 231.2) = 4.801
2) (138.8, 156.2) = 4.822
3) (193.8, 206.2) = 4.783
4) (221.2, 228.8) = 4.731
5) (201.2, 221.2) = 4.561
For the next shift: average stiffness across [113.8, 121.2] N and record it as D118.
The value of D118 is 4.82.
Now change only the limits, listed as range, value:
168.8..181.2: 4.94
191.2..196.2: 4.78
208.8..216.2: 4.2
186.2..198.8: 4.84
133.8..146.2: 4.78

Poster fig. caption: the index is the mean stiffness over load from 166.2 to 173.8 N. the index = 4.89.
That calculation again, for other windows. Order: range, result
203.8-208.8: 4.5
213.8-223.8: 4.2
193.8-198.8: 4.71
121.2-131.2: 4.83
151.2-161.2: 4.79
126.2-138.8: 4.81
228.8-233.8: 4.77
